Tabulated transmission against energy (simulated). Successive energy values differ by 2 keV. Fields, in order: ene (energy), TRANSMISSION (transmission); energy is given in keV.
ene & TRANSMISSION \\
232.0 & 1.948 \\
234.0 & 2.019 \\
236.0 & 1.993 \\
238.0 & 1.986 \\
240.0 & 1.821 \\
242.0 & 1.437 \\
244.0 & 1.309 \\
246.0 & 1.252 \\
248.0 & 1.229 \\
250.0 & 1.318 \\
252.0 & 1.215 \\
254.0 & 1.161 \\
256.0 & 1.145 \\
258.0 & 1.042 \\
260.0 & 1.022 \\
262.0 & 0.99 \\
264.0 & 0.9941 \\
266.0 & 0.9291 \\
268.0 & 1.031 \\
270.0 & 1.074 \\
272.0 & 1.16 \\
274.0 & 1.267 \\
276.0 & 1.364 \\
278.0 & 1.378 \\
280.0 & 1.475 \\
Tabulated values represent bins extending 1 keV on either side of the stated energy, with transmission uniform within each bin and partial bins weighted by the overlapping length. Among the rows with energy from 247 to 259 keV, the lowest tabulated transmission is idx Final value 1.042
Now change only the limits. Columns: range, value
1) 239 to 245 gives 1.309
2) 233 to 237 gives 1.993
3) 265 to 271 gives 0.9291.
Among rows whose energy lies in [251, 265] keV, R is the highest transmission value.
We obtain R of 1.215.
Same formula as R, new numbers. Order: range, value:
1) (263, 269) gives 1.031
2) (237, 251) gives 1.986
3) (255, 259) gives 1.145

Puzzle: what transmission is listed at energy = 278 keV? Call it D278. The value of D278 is 1.378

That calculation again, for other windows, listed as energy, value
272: 1.16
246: 1.252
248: 1.229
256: 1.145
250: 1.318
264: 0.9941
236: 1.993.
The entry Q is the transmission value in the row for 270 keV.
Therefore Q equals 1.074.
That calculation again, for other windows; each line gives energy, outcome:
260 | 1.022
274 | 1.267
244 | 1.309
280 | 1.475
